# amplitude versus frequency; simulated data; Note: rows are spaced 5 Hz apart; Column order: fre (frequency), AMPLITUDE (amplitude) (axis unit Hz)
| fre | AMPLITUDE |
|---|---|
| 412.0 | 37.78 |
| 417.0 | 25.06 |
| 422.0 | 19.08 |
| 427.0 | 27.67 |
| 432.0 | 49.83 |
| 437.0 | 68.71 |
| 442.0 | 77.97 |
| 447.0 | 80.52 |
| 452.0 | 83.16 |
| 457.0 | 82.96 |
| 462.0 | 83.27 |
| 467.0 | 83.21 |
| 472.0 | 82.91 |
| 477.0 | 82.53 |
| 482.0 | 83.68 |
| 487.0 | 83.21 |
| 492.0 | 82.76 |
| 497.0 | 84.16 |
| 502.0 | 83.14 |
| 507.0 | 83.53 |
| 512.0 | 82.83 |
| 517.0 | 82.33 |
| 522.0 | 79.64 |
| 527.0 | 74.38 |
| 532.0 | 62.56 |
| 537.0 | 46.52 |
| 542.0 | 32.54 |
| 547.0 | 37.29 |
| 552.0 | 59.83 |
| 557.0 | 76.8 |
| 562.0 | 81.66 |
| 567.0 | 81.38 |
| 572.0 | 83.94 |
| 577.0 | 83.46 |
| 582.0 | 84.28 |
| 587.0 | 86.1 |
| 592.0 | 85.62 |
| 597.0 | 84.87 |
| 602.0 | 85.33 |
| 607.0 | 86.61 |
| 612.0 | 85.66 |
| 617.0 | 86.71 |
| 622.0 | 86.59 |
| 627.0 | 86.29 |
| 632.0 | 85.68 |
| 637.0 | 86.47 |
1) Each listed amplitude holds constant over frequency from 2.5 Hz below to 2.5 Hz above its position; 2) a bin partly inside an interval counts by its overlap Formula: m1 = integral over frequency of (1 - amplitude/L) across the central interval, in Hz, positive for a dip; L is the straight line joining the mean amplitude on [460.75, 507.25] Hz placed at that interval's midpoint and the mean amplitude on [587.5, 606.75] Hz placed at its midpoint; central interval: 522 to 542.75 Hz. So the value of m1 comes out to 6.2 Hz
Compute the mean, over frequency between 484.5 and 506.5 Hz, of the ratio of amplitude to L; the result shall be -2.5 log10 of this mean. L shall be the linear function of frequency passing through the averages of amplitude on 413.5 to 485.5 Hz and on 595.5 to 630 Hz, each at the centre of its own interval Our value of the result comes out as -0.161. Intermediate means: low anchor 66.3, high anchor 86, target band 83.3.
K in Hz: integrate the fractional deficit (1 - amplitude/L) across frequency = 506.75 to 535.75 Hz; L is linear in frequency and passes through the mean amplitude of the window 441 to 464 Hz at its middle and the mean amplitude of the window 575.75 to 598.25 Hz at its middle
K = 2.7 Hz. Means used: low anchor 81.8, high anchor 84.9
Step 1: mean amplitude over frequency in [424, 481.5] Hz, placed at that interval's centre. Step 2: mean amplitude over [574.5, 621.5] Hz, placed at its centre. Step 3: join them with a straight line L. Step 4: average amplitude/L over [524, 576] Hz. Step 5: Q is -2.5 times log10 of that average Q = 0.26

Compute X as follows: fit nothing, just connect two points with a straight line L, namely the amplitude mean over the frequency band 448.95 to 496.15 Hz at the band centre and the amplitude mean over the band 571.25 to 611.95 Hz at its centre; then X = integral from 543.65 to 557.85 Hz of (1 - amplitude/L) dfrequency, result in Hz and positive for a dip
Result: 5.1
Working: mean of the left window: 83.1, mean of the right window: 85.1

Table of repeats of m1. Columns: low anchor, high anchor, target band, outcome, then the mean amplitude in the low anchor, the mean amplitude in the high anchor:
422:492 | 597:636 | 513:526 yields -0.40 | 72.9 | 86.1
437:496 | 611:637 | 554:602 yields 1.12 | 81.8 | 86.2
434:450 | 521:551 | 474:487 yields -3.21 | 75.2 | 54.5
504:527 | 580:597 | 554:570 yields 0.84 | 81.3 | 85.3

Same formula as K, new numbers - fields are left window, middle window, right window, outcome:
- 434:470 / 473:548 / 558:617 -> 7.84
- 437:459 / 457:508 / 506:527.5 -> -1.85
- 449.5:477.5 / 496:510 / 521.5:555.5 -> -3.08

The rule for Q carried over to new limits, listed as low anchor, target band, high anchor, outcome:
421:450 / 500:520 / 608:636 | -0.21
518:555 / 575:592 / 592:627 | -0.12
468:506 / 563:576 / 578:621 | 0.03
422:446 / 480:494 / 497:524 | -0.13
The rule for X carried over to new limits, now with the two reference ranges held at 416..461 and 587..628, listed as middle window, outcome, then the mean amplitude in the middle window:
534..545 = 5.07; 40.5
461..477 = -4.76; 83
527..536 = 1.30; 63.2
